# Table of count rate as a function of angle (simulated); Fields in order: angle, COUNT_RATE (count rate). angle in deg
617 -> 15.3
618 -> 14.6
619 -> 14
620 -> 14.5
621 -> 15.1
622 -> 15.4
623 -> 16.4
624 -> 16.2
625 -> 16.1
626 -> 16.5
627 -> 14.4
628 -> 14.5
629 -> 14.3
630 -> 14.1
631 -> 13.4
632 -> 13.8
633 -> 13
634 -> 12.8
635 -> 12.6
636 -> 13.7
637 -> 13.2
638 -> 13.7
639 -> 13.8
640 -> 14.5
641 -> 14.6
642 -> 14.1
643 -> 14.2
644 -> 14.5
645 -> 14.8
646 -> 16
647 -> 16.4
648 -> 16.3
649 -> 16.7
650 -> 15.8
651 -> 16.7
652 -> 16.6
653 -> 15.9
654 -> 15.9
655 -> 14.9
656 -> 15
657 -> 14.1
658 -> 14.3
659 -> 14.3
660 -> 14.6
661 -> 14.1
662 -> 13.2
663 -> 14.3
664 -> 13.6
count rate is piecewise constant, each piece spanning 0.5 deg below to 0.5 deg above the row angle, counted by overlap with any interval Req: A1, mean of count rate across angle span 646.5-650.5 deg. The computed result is 16.3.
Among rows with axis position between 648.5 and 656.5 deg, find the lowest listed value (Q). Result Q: 14.9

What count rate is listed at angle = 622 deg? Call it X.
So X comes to 15.4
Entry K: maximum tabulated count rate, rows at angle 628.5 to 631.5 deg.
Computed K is 14.3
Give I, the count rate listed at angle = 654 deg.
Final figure 15.9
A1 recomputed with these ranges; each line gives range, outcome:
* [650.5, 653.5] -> 16.4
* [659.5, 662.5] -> 14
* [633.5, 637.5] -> 13.1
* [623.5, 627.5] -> 15.8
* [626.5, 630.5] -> 14.3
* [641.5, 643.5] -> 14.1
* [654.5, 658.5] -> 14.6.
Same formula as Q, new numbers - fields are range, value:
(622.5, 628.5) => 14.4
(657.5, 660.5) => 14.3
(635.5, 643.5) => 13.2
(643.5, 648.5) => 14.5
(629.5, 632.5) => 13.4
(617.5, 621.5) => 14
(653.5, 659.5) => 14.1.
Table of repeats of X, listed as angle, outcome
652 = 16.6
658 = 14.3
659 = 14.3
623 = 16.4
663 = 14.3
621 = 15.1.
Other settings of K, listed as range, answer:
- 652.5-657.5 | 15.9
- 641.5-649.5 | 16.7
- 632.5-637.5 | 13.7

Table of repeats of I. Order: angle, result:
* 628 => 14.5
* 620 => 14.5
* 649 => 16.7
